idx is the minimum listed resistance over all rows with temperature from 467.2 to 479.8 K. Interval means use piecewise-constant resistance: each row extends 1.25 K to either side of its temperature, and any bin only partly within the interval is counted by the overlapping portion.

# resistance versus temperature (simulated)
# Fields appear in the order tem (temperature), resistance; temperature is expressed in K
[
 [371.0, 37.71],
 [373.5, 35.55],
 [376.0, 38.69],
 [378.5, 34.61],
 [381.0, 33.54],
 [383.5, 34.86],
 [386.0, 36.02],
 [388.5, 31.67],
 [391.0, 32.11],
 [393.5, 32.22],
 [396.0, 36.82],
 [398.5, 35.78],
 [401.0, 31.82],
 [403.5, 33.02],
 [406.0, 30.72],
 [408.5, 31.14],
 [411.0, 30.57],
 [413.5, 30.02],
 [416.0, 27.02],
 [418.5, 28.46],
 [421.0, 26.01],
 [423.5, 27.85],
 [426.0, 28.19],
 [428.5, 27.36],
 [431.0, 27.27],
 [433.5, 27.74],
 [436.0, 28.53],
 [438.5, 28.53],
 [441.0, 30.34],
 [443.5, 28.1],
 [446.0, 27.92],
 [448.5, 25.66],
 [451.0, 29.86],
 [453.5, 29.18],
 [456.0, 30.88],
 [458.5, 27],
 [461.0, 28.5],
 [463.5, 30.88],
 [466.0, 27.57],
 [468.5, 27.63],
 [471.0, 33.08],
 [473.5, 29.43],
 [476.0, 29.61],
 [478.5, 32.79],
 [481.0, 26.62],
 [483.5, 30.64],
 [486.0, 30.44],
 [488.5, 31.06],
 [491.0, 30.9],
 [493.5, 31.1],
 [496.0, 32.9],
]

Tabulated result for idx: 27.63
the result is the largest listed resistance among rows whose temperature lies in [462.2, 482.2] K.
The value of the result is 33.08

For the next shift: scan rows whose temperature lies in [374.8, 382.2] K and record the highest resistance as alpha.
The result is 38.69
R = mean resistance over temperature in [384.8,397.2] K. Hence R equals 33.7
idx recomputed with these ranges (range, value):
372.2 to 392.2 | 31.67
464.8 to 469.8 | 27.57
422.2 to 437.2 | 27.27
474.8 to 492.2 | 26.62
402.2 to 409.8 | 30.72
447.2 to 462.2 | 25.66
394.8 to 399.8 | 35.78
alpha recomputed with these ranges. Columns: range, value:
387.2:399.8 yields 36.82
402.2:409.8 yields 33.02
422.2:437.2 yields 28.53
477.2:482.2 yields 32.79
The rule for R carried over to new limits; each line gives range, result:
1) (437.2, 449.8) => 28.1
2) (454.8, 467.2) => 29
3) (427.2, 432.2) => 27.3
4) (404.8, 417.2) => 29.9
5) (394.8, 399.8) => 36.2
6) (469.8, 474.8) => 31.2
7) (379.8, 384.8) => 34.2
